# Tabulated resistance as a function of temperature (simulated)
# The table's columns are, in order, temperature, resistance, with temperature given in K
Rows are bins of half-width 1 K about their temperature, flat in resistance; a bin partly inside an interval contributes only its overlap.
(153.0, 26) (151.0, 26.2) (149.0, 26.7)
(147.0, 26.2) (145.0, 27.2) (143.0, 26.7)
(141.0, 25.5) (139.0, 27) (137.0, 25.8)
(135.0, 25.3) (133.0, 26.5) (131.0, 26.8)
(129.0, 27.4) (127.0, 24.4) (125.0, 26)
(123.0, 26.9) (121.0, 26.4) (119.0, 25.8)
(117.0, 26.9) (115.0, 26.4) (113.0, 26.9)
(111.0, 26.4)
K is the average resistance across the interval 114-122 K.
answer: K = 26.4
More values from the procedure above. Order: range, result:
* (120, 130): 26.2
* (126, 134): 26.3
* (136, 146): 26.4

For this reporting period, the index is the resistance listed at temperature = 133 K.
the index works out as 26.5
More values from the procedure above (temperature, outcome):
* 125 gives 26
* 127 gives 24.4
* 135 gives 25.3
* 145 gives 27.2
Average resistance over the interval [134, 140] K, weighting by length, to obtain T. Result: 26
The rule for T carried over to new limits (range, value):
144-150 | 26.7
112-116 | 26.6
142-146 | 26.9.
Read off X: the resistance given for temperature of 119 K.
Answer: 25.8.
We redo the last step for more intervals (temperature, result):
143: 26.7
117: 26.9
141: 25.5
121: 26.4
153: 26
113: 26.9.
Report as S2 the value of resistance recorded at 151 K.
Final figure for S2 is 26.2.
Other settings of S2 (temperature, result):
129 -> 27.4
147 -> 26.2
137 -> 25.8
